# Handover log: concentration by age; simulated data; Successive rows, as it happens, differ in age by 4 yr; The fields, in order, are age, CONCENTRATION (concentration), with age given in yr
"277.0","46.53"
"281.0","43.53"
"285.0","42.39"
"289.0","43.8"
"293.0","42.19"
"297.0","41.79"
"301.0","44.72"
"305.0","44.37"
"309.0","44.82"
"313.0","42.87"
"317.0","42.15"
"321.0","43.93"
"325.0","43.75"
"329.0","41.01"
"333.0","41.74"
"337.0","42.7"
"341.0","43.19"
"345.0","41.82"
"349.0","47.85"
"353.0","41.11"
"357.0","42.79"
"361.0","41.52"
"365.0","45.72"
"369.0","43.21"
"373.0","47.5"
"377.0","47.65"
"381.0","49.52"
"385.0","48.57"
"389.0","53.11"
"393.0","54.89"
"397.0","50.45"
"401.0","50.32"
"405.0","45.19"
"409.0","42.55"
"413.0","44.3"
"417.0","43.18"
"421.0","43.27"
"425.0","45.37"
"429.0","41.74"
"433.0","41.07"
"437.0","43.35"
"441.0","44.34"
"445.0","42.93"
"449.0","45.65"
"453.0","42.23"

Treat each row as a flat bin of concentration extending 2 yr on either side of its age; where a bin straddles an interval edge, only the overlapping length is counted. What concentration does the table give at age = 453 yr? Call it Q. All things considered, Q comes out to 42.23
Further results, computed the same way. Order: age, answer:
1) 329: 41.01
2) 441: 44.34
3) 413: 44.3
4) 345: 41.82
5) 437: 43.35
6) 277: 46.53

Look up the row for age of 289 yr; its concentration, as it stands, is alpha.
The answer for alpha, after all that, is 43.8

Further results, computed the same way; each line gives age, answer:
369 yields 43.21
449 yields 45.65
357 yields 42.79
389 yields 53.11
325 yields 43.75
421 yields 43.27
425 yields 45.37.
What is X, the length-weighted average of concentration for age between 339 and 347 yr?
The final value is 42.5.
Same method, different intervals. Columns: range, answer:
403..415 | 44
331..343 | 42.5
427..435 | 41.4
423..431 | 43.6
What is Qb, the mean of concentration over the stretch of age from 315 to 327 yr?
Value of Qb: 43.3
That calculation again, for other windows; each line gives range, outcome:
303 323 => 43.6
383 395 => 52.2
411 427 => 44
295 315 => 43.7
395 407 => 48.7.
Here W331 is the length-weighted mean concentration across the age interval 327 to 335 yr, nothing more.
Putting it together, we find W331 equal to 41.4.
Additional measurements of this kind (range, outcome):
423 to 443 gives 43.2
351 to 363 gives 41.8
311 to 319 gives 42.5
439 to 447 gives 43.6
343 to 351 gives 44.8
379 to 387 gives 49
